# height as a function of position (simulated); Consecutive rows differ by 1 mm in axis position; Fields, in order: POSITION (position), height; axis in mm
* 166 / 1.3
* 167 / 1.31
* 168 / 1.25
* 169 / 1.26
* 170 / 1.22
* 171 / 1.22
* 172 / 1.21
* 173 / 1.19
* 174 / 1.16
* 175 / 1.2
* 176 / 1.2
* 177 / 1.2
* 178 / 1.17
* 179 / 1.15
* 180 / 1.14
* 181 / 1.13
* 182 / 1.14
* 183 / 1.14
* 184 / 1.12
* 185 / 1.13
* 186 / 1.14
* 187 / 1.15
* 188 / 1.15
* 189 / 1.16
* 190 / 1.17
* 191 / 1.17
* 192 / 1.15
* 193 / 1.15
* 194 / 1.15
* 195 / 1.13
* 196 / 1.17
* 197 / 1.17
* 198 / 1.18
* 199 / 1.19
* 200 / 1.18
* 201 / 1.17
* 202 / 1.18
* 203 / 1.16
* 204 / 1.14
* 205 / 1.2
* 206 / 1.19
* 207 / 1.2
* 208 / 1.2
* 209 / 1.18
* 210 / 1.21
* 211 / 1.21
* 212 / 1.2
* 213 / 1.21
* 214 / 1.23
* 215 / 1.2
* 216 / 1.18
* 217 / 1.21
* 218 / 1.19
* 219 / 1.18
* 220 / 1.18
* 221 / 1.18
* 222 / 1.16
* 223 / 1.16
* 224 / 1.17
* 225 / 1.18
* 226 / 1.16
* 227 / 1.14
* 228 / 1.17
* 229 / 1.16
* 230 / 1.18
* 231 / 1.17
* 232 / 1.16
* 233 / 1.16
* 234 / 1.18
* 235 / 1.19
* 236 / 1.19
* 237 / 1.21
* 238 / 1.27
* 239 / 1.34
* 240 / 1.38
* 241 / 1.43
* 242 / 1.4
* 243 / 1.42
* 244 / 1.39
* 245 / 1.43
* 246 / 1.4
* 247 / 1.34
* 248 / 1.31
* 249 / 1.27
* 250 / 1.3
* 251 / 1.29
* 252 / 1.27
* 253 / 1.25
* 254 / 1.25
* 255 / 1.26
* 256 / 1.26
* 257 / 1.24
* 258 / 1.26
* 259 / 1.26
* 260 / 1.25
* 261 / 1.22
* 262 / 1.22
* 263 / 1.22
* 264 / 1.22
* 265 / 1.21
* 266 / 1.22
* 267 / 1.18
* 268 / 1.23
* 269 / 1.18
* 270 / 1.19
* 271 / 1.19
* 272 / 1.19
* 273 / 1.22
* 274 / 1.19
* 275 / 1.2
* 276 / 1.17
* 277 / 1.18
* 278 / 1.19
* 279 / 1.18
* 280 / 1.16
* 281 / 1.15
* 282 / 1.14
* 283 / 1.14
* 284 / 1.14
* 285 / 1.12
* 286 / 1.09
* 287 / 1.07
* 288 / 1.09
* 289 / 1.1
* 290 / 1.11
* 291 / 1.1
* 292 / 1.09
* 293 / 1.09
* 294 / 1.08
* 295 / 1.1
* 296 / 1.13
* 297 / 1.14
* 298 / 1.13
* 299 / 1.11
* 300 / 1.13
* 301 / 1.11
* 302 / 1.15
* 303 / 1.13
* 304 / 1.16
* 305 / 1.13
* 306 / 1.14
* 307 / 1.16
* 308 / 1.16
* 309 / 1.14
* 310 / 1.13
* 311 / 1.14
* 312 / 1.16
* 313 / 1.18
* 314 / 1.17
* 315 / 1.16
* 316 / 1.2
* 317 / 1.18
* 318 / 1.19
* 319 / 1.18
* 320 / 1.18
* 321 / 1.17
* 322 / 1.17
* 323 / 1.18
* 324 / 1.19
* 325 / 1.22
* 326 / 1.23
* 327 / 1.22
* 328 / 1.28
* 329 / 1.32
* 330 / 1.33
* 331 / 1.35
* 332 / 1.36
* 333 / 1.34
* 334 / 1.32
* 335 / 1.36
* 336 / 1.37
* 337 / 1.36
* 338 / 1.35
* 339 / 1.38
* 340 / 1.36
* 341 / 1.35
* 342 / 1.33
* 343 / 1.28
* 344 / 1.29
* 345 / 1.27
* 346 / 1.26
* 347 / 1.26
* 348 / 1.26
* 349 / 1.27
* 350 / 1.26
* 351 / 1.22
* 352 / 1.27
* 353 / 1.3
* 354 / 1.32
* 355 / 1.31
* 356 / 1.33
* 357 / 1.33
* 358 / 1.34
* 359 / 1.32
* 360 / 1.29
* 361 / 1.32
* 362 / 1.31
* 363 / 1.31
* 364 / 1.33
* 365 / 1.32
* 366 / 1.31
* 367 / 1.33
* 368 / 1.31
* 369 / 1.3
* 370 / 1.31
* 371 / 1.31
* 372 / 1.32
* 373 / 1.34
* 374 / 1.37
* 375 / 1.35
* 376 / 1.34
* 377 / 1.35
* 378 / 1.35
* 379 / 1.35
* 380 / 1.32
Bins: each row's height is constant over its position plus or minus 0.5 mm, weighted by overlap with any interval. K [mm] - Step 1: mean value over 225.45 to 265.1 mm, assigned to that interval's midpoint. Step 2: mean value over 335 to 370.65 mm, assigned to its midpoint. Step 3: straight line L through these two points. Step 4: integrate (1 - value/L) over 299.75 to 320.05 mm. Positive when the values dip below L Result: 2.12 mm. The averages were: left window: 1.26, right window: 1.31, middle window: 1.16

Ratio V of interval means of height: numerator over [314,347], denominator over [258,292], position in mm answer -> 1.1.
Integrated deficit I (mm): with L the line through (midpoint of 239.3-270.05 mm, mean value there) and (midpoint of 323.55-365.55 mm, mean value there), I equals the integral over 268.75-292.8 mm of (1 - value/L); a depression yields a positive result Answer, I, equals 2.64 mm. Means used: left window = 1.28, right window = 1.3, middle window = 1.15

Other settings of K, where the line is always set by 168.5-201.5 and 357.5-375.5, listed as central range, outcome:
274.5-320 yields 4.4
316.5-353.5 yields 0.6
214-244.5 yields -0.4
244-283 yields 0.0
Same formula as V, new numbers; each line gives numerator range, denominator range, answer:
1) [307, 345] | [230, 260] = 0.97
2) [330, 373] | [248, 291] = 1.10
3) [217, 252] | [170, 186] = 1.07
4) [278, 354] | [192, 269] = 0.98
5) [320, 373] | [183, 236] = 1.11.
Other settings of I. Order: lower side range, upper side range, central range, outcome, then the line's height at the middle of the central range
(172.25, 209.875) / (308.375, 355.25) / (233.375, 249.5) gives -1.6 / 1.2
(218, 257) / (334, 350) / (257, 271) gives 0.5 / 1.27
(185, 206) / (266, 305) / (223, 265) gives -3.8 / 1.15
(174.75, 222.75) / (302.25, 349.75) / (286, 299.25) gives 1.3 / 1.22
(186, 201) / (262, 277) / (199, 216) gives -0.3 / 1.17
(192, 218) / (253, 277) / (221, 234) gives 0.3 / 1.2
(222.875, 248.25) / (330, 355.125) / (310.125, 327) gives 1.5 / 1.3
